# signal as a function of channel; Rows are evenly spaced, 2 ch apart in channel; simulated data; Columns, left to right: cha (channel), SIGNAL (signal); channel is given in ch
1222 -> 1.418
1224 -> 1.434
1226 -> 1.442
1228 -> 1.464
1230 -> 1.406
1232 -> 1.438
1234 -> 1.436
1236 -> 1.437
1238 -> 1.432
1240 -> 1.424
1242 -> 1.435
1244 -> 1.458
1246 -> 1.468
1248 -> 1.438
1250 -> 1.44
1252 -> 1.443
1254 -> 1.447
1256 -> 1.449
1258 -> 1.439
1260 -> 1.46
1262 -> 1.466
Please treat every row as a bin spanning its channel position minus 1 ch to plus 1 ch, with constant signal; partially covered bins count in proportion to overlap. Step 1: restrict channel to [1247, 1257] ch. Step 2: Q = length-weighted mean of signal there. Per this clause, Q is 1.44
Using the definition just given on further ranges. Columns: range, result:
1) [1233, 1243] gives 1.43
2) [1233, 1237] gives 1.44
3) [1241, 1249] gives 1.45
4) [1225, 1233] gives 1.44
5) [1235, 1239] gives 1.43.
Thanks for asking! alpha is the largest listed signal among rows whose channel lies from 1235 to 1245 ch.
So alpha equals 1.458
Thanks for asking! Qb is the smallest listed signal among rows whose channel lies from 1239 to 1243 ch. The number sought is 1.424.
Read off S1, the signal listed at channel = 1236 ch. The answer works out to 1.437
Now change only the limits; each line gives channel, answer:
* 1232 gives 1.438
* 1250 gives 1.44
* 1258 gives 1.439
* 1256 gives 1.449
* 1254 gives 1.447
